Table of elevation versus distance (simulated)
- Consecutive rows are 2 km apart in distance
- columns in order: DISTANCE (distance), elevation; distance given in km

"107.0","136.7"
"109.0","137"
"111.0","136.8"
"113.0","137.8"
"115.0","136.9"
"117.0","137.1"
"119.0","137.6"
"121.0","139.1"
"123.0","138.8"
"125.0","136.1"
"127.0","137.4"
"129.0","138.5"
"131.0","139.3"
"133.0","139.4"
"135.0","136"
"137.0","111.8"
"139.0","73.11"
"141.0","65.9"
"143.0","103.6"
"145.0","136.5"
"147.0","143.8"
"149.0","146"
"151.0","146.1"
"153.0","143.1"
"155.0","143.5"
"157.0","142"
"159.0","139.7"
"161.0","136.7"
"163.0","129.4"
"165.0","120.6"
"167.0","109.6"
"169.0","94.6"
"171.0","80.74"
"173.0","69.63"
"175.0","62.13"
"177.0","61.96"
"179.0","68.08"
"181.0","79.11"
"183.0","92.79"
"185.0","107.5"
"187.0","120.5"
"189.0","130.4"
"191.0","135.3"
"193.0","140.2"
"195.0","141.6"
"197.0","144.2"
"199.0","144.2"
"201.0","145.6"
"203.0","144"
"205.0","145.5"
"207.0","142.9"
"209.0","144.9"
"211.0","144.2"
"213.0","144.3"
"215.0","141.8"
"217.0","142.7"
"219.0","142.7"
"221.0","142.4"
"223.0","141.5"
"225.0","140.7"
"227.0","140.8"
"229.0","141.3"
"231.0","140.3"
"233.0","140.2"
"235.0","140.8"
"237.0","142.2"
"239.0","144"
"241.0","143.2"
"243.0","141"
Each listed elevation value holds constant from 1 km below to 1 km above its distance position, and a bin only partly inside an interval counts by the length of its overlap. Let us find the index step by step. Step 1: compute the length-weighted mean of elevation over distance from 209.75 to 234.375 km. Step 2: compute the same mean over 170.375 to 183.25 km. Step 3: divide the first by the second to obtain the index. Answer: 1.97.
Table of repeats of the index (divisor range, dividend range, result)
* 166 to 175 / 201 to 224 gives 1.67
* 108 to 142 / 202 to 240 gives 1.11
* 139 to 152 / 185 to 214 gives 1.16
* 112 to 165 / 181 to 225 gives 1.04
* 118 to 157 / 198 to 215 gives 1.11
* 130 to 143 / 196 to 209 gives 1.31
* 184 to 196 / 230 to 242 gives 1.10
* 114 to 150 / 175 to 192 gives 0.76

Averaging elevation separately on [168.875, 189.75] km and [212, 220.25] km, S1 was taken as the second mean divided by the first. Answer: 1.64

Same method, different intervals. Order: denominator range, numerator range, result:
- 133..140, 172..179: 0.58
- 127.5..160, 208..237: 1.11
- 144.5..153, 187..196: 0.94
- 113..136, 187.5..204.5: 1.02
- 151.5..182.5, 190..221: 1.35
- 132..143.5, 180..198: 1.15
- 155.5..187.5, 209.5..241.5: 1.40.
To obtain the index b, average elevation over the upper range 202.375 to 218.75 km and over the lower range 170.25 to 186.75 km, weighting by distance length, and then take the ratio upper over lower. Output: 1.80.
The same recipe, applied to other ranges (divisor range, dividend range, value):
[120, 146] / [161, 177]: 0.78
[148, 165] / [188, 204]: 1.01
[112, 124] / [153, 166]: 0.99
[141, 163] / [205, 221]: 1.07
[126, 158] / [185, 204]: 1.07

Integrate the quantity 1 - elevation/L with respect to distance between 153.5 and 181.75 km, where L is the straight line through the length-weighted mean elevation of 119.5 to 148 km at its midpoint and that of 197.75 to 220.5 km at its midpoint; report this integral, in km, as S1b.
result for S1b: 6.17 km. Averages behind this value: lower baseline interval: 124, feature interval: 104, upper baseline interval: 144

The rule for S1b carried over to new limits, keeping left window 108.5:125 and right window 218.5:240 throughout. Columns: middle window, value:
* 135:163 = 2.6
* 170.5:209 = 7.0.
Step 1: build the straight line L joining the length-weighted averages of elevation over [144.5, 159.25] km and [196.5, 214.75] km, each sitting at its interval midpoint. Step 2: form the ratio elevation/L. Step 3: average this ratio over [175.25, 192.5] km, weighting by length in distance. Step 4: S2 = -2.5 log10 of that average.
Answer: 0.41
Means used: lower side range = 143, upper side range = 144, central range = 99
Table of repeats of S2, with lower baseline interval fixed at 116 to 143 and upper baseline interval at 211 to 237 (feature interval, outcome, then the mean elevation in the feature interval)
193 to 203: -0.05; 144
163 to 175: 0.35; 95.2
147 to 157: -0.12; 144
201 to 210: -0.05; 144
